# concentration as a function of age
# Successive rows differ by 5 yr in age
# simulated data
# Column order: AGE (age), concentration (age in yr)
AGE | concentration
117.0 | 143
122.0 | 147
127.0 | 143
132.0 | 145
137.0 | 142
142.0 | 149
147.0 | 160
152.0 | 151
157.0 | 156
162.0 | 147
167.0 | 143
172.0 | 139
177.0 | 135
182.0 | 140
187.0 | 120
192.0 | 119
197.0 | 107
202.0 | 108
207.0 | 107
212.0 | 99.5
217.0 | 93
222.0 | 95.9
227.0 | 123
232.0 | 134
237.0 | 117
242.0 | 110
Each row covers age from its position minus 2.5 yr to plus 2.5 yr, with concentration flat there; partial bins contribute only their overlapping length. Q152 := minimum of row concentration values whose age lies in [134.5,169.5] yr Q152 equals 142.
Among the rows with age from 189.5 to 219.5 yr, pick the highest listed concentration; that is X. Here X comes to 119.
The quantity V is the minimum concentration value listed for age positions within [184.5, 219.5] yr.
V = 93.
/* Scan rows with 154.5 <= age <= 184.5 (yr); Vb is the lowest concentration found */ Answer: 135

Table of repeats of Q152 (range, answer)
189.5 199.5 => 107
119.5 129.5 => 143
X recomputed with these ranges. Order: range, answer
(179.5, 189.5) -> 140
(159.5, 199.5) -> 147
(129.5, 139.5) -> 145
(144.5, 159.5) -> 160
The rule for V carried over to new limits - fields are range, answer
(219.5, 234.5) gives 95.9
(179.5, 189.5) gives 120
